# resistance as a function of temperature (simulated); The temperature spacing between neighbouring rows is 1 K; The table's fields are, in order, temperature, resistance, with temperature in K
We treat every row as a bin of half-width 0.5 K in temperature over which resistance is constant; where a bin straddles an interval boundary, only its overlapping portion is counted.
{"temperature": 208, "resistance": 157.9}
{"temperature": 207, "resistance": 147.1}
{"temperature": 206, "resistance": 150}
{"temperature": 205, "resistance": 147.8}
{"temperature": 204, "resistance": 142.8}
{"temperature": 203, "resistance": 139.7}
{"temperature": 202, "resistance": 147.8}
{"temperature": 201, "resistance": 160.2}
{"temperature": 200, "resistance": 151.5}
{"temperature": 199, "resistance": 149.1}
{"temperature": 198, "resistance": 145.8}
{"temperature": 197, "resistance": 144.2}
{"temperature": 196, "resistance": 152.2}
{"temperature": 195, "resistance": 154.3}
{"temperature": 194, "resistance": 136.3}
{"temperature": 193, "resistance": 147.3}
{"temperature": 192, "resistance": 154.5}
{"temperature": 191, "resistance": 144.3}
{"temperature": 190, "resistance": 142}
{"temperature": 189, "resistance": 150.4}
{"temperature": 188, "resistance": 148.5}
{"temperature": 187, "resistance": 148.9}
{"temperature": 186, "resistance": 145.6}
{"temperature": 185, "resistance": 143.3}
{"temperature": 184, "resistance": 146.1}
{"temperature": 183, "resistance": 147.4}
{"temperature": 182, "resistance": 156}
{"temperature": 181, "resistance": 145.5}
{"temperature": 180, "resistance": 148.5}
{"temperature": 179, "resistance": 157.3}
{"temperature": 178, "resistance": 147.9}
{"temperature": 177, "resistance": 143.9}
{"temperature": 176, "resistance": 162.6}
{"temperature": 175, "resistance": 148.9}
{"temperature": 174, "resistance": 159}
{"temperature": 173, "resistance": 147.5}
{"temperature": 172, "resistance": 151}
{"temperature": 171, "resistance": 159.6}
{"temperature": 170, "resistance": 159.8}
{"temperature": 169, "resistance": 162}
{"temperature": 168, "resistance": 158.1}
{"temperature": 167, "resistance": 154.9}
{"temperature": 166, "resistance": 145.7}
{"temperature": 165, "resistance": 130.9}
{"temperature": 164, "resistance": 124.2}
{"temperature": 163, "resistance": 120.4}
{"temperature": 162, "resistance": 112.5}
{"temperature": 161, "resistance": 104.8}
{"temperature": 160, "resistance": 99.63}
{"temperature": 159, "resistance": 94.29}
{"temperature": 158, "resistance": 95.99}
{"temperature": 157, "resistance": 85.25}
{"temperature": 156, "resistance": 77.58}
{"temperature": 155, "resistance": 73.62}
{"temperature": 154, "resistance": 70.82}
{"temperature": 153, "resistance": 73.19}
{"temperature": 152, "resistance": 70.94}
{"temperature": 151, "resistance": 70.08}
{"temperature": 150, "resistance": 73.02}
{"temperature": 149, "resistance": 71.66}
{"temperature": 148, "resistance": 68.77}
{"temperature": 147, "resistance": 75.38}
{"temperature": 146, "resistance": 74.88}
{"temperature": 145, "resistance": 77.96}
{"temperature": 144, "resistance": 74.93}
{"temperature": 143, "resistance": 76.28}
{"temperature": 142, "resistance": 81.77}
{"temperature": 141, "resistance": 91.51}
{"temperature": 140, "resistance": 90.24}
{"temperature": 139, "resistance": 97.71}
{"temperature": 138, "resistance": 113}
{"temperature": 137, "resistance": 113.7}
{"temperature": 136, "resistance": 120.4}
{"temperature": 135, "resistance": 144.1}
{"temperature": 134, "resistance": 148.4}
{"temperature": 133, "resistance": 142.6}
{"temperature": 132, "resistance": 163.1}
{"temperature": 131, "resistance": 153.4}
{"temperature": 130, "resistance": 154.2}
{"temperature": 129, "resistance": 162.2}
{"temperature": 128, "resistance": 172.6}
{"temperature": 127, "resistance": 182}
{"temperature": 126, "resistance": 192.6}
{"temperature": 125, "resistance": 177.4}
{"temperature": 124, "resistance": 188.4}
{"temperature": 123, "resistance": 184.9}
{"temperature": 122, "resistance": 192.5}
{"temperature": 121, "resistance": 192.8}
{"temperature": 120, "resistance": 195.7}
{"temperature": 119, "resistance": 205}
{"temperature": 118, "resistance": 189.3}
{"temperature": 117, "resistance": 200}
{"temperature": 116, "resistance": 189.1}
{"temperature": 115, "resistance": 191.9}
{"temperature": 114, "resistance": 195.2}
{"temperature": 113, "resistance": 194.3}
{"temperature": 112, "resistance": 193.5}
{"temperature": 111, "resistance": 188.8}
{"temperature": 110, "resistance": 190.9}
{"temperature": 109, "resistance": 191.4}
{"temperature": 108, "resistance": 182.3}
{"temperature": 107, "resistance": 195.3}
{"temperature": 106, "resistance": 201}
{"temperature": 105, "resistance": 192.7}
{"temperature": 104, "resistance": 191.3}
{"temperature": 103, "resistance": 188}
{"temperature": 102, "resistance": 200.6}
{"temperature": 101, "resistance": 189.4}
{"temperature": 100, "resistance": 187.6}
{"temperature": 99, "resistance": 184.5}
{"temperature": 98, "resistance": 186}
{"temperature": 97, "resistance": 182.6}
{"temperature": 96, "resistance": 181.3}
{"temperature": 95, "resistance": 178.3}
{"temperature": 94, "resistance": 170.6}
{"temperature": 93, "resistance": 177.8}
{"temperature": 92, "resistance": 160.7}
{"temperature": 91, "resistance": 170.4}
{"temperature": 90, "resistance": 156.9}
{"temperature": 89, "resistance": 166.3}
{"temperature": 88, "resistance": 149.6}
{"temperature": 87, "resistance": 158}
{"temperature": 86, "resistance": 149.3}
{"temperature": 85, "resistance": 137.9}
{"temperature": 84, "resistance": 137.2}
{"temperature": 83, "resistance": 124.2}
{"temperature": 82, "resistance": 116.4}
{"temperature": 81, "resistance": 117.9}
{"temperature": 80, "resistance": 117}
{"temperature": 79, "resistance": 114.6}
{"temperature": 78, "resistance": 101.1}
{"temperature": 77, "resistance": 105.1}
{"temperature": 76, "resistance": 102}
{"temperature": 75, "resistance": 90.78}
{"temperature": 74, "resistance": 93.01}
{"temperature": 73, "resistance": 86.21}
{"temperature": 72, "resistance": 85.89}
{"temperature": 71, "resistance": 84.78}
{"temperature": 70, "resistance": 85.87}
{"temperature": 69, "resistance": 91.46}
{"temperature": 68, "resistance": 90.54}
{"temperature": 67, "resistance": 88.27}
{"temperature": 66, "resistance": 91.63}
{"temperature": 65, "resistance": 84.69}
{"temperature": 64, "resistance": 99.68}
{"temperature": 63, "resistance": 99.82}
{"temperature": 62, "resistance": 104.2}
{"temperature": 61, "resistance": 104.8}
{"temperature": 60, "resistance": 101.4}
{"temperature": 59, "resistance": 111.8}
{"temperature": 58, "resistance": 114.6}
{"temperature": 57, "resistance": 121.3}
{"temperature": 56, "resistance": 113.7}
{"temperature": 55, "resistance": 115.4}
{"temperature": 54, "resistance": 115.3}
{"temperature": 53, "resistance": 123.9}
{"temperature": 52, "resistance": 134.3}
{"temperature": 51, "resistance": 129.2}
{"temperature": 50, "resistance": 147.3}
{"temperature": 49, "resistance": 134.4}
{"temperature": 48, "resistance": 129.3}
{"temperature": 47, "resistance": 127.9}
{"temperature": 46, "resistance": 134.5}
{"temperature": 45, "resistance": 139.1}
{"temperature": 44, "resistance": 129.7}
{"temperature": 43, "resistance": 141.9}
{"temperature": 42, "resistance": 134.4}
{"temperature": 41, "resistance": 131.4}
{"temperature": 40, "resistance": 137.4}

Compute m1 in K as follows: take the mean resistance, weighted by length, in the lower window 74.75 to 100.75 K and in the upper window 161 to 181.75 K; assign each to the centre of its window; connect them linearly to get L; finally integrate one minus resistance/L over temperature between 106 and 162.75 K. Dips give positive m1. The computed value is 4.30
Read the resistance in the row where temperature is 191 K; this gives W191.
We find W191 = 144.3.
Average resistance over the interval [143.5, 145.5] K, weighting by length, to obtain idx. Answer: 76.4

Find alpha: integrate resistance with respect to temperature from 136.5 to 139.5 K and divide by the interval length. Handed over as 108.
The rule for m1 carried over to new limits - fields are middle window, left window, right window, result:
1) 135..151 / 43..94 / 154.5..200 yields 5.38 K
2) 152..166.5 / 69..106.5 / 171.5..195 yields 4.75 K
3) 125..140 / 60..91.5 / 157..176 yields -2.39 K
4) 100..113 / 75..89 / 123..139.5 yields -4.95 K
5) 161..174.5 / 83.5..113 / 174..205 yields 1.03 K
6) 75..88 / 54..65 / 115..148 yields -0.44 K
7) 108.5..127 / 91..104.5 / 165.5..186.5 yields -1.79 K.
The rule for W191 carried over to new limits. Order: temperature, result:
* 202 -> 147.8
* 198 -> 145.8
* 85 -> 137.9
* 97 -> 182.6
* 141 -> 91.51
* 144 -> 74.93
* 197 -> 144.2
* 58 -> 114.6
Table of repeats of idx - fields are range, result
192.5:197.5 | 147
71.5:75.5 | 89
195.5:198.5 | 147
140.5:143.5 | 83.2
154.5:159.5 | 85.3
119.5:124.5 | 191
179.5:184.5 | 149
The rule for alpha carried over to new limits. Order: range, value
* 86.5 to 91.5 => 160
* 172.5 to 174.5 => 153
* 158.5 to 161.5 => 99.6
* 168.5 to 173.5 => 156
